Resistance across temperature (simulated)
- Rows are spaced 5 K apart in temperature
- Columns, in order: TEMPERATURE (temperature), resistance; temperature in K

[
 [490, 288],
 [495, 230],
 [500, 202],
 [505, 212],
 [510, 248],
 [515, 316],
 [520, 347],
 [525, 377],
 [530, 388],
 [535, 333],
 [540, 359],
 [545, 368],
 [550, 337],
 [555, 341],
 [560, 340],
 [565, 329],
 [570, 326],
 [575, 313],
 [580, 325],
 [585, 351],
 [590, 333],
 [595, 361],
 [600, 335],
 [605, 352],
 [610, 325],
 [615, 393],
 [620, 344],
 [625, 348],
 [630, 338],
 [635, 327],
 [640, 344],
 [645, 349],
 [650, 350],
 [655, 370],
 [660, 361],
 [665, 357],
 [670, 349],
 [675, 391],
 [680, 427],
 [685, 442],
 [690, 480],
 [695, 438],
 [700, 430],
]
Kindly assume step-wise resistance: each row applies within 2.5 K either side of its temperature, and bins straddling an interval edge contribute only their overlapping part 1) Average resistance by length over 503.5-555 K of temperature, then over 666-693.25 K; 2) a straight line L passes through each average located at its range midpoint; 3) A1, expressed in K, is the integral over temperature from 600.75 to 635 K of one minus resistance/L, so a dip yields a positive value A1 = 3.0 K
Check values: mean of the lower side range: 331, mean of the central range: 348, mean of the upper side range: 415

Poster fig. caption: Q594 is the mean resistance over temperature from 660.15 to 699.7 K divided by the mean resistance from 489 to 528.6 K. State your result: 1.5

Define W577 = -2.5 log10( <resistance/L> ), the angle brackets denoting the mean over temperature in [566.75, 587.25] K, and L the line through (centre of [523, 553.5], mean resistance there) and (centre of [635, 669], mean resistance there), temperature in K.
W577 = 0.091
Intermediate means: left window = 359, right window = 353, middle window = 328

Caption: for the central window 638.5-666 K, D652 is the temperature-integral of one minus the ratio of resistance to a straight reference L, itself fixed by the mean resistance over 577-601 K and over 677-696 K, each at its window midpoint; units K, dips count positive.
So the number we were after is 3.6 K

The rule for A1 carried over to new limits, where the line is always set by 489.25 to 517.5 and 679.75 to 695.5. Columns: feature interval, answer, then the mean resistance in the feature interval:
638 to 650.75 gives 1.76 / 347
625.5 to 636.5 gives 1.48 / 336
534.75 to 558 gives -4.33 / 349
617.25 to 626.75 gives 0.78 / 347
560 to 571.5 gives -0.53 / 330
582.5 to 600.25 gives -0.10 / 346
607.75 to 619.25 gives 0.36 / 357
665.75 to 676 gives 1.60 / 365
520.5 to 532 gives -4.39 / 376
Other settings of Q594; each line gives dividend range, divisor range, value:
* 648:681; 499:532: 1.23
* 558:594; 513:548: 0.93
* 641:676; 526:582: 1.05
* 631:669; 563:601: 1.05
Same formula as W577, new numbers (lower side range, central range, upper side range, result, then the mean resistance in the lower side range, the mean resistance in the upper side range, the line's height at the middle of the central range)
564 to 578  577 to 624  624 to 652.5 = -0.05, 322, 342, 331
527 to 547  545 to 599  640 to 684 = 0.08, 362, 370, 364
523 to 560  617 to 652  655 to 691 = 0.12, 356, 396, 384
